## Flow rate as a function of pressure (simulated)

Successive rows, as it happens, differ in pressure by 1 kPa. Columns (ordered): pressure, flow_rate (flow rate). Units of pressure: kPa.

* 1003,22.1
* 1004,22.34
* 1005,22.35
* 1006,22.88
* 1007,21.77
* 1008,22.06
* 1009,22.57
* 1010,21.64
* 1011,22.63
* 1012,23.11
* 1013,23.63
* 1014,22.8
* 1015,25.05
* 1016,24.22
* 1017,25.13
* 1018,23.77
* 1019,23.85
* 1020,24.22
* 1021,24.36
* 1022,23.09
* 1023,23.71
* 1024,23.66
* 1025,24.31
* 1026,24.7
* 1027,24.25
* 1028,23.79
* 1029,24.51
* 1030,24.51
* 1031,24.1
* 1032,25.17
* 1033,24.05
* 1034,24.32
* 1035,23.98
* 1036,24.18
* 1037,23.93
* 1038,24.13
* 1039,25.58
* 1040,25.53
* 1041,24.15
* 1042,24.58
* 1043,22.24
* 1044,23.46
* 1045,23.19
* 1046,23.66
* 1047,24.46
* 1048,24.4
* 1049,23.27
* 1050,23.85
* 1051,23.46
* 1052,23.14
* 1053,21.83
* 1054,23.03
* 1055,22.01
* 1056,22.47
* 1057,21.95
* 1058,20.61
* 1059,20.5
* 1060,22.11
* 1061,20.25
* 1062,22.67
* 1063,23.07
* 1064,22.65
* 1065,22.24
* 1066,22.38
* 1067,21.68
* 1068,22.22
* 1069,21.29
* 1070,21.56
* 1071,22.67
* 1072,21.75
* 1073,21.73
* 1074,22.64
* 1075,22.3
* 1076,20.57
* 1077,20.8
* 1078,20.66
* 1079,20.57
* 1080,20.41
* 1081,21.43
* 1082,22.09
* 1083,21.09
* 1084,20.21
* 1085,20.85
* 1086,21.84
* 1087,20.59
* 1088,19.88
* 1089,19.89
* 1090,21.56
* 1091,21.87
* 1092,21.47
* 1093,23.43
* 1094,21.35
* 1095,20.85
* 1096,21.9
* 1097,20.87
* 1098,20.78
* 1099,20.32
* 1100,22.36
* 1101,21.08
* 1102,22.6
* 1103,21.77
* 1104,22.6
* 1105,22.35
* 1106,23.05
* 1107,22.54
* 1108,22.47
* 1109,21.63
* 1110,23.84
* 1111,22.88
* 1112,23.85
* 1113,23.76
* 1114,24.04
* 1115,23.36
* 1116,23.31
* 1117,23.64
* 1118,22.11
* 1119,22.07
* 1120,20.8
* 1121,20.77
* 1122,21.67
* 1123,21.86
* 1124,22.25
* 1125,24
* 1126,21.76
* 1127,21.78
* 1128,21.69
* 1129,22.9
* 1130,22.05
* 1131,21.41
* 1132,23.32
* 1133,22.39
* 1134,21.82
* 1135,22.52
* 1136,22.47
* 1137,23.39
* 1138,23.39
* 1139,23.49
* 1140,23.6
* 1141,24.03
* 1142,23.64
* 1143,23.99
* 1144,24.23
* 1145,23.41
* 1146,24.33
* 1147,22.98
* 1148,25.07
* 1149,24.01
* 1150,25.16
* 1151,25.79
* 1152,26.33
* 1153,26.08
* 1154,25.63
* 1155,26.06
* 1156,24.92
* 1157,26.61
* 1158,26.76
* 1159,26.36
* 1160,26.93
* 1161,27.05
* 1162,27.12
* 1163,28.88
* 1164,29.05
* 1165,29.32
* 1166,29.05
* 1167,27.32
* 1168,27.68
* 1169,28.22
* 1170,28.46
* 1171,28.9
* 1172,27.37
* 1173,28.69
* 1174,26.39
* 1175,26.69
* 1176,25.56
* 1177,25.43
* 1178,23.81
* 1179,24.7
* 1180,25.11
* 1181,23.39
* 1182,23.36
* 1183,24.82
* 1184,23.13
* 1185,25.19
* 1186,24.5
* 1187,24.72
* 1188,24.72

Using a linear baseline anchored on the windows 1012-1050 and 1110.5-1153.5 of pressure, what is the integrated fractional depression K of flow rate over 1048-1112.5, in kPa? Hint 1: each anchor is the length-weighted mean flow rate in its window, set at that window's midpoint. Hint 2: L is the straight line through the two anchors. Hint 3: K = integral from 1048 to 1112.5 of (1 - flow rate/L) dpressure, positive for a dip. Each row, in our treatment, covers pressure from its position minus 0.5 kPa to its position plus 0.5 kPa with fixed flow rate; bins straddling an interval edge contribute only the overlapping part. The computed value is 4.9 kPa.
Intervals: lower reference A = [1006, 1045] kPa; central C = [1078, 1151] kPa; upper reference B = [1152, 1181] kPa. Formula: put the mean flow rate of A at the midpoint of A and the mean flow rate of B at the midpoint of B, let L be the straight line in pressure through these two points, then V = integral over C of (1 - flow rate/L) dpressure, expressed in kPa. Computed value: 9.6 kPa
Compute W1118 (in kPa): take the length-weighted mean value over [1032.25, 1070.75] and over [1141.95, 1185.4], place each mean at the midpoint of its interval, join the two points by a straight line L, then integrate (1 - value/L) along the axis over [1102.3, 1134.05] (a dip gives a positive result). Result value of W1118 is 2.9 kPa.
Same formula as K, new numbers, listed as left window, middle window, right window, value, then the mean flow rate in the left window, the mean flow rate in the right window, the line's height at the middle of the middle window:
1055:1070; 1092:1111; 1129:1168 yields 1.1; 21.9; 25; 23.3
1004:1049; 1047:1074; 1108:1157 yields 1.5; 23.8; 23.3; 23.6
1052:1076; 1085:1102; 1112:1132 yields 0.7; 22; 22.4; 22.2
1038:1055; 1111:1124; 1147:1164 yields 1.4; 23.7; 26.2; 25.3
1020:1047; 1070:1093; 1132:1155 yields 2.7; 24.1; 24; 24.1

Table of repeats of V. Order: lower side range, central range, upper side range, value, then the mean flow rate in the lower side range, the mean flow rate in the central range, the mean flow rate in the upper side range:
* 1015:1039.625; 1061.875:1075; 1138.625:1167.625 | 1.4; 24.3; 22.2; 25.8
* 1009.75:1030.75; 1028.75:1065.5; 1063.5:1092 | -0.9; 23.9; 23.3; 21.4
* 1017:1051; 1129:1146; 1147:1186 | 1.8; 24.1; 23.1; 26.3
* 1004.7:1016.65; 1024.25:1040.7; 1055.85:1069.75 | -1.4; 22.9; 24.4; 21.8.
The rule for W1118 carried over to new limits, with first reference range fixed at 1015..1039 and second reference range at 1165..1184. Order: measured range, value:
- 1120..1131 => 1.6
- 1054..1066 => 1.3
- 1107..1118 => 1.0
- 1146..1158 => 0.3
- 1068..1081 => 1.8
